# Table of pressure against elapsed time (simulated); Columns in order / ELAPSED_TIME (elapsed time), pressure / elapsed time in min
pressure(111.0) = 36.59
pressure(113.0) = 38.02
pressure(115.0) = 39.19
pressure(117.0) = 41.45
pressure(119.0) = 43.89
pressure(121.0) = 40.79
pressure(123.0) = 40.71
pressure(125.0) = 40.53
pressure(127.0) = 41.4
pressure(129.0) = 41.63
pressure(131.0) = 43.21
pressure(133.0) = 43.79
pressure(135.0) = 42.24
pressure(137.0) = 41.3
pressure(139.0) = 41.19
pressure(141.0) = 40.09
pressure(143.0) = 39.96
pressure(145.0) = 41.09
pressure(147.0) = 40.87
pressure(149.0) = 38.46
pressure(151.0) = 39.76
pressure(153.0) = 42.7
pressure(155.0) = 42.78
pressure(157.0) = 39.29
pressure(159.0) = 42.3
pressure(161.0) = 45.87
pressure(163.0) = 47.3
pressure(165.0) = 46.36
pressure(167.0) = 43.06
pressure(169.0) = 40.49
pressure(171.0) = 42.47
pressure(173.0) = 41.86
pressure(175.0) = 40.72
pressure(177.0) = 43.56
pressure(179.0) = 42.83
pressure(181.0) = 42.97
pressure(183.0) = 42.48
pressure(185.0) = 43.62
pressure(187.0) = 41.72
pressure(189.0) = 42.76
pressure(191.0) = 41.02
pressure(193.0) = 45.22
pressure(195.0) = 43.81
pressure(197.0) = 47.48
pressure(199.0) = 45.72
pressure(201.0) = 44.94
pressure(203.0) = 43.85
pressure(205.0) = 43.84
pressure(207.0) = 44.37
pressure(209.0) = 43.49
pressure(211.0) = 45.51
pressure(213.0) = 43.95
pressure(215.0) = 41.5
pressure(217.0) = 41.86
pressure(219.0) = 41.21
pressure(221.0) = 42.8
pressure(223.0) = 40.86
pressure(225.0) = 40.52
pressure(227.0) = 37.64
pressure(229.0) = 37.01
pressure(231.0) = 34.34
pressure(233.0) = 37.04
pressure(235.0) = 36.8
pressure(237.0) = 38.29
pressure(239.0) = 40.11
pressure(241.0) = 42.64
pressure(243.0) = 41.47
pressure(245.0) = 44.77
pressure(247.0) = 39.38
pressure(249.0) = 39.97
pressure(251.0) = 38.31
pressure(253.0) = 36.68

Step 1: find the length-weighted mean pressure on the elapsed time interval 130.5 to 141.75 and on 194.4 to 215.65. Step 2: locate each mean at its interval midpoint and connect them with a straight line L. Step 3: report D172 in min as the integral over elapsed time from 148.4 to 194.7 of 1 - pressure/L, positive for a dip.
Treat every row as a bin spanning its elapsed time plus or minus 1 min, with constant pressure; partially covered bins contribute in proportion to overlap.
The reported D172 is 0.6 min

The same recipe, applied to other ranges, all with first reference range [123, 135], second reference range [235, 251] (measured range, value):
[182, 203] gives -1.38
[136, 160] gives 0.54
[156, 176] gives -0.70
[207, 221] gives -0.72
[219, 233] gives 0.64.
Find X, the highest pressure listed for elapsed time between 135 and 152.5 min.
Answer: 42.24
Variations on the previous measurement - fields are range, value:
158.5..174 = 47.3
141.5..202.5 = 47.48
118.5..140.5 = 43.89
